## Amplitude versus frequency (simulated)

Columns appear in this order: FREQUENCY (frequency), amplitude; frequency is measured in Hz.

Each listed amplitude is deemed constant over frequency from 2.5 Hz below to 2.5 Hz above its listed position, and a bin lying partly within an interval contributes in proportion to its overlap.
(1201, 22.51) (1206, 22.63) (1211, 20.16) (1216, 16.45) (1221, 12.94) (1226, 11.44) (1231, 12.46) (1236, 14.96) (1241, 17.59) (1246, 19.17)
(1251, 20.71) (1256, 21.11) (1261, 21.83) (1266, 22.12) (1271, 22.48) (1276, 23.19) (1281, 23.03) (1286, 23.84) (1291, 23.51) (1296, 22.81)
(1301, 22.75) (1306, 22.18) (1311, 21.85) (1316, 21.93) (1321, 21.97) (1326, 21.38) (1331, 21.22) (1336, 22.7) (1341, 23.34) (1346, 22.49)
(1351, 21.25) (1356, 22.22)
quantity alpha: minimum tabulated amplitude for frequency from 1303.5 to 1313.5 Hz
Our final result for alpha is 21.85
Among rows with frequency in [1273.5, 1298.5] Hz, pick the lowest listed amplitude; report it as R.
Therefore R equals 22.81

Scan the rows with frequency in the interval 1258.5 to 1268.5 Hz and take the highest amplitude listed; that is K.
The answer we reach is 22.12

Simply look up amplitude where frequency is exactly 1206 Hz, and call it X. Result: 22.63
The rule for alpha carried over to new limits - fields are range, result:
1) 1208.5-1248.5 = 11.44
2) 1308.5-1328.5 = 21.38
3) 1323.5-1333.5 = 21.22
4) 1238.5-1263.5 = 17.59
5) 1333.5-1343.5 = 22.7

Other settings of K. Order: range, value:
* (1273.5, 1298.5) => 23.84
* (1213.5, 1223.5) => 16.45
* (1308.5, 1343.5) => 23.34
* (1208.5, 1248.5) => 20.16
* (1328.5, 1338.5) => 22.7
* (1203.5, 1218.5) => 22.63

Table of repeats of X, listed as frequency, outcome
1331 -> 21.22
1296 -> 22.81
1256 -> 21.11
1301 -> 22.75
